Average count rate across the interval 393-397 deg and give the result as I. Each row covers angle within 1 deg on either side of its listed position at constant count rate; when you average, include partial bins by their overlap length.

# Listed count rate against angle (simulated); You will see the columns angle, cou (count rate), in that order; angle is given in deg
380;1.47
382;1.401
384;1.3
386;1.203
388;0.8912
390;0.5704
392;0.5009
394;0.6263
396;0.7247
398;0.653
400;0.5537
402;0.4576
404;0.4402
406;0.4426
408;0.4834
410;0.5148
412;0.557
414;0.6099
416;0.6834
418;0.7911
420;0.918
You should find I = 0.675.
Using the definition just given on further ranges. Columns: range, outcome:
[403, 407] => 0.441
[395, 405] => 0.566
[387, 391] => 0.731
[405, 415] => 0.522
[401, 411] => 0.468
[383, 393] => 0.893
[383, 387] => 1.25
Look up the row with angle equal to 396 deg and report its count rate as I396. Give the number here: 0.7247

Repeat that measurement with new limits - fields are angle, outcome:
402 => 0.4576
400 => 0.5537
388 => 0.8912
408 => 0.4834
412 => 0.557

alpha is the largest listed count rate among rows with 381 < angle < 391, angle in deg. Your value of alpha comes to 1.401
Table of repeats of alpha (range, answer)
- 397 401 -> 0.653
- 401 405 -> 0.4576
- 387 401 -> 0.8912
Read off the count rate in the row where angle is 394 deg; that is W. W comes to 0.6263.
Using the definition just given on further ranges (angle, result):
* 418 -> 0.7911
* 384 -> 1.3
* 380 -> 1.47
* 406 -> 0.4426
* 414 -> 0.6099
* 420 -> 0.918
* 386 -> 1.203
